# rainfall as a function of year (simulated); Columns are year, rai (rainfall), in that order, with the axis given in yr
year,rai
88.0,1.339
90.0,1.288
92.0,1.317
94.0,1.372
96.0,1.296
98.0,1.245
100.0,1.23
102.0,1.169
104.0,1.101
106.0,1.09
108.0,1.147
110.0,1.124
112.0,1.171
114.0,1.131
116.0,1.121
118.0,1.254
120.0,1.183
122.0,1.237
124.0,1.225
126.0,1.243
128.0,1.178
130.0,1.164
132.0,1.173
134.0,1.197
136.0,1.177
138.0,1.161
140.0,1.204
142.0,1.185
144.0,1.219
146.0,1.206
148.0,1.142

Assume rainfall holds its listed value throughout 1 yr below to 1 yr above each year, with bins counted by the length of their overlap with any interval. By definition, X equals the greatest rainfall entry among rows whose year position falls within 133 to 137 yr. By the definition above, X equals 1.197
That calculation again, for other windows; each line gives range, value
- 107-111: 1.147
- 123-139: 1.243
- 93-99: 1.372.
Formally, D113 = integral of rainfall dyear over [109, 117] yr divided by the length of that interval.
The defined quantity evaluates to 1.14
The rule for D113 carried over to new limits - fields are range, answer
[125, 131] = 1.2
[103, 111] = 1.12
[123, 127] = 1.23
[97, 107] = 1.17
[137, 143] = 1.18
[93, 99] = 1.3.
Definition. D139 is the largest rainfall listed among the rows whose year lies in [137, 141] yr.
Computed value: 1.204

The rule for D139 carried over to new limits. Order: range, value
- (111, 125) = 1.254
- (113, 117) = 1.131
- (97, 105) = 1.245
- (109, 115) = 1.171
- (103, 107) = 1.101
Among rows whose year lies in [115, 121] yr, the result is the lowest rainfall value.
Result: 1.121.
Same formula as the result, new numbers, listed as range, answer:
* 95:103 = 1.169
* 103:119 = 1.09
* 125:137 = 1.164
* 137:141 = 1.161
